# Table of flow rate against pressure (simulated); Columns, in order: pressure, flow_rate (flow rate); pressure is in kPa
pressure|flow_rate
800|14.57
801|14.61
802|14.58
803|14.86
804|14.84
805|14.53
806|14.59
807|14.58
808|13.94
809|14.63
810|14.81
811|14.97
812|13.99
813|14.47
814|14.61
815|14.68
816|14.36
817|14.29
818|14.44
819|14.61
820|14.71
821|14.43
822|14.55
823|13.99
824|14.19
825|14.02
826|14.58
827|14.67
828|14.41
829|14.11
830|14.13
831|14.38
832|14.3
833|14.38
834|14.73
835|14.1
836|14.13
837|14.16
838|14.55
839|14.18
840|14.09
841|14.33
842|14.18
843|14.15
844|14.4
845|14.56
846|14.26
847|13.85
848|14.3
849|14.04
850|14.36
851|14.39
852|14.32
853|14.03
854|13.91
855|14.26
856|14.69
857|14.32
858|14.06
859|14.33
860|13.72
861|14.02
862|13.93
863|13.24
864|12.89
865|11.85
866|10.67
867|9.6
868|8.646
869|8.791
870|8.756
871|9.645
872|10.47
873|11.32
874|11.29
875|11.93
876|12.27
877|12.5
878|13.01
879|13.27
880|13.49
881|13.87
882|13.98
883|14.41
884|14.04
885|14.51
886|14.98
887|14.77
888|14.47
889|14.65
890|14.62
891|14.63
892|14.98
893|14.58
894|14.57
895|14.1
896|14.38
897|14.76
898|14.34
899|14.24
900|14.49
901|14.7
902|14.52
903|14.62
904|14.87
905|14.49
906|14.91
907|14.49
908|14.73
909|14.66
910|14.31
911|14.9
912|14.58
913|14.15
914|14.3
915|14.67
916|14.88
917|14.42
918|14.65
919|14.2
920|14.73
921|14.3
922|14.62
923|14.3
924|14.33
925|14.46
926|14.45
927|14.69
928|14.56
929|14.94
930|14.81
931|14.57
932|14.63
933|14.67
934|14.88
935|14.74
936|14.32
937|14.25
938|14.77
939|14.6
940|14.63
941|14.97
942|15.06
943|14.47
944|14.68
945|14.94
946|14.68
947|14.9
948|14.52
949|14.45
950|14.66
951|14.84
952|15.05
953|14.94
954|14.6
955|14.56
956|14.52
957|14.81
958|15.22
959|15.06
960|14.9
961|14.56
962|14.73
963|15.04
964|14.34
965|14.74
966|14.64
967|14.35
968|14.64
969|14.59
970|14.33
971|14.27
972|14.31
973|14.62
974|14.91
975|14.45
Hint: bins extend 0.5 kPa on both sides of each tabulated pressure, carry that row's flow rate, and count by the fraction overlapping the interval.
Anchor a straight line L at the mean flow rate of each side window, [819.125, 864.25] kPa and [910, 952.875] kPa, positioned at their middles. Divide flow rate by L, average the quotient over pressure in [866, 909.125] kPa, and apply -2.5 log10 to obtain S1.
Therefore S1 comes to 0.084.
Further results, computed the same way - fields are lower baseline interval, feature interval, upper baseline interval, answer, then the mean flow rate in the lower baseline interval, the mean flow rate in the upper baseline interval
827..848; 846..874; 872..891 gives 0.10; 14.3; 13.5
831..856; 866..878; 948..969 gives 0.33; 14.3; 14.7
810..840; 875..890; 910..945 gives 0.05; 14.4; 14.6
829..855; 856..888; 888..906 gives 0.15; 14.2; 14.6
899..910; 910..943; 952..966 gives 0.01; 14.6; 14.8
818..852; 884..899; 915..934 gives -0.01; 14.3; 14.6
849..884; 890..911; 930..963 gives -0.08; 12.7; 14.7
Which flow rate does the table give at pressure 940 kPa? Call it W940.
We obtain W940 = 14.63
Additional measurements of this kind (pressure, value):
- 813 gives 14.47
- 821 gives 14.43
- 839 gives 14.18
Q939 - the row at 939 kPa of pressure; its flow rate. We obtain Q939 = 14.6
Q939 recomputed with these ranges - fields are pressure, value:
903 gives 14.62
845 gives 14.56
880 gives 13.49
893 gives 14.58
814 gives 14.61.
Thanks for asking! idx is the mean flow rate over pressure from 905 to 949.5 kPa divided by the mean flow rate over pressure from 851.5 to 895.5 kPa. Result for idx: 1.12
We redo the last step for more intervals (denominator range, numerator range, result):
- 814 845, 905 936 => 1.02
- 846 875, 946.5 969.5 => 1.16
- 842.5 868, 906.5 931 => 1.07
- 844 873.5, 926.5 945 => 1.14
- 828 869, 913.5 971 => 1.07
